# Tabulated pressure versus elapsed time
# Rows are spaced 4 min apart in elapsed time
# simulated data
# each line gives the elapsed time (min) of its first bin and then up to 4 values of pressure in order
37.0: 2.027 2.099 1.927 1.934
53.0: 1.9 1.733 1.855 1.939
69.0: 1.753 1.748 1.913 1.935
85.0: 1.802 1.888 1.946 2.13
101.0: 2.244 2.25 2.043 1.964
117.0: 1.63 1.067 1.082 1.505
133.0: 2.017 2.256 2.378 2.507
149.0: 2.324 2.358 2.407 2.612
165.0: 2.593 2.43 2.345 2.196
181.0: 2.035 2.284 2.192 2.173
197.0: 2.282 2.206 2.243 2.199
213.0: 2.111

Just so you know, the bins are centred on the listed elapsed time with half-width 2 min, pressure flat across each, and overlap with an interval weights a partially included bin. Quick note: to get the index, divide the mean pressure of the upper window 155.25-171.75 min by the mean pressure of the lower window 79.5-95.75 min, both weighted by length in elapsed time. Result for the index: 1.32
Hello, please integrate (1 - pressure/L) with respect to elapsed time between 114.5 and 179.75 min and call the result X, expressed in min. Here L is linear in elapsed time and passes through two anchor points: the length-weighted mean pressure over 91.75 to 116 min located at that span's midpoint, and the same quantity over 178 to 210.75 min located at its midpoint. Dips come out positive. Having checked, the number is 1.2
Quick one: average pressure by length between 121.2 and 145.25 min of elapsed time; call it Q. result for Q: 1.85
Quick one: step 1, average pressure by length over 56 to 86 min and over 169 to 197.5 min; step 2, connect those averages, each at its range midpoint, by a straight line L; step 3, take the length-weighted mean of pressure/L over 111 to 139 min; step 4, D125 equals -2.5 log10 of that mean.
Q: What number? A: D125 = 0.227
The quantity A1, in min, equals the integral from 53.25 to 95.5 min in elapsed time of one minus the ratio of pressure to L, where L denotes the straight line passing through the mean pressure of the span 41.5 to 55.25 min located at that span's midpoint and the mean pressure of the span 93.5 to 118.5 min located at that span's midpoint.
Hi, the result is 2.8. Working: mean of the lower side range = 1.94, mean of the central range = 1.86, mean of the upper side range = 2.05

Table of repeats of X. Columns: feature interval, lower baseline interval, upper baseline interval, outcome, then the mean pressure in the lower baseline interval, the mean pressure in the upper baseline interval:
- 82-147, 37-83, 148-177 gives 7.6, 1.89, 2.43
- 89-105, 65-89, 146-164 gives -0.8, 1.84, 2.44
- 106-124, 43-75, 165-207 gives 3.1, 1.85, 2.26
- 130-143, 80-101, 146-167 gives 0.9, 1.97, 2.46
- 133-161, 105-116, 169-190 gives -3.1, 2.01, 2.23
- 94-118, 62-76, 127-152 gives -0.6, 1.82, 2.17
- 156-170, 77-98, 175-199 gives -2.6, 1.93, 2.19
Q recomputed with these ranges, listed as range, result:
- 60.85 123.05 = 1.88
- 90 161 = 2.02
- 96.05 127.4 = 1.79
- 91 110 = 2.13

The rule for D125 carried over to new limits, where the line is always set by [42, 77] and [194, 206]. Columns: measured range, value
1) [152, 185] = -0.10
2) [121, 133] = 0.43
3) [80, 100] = -0.01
